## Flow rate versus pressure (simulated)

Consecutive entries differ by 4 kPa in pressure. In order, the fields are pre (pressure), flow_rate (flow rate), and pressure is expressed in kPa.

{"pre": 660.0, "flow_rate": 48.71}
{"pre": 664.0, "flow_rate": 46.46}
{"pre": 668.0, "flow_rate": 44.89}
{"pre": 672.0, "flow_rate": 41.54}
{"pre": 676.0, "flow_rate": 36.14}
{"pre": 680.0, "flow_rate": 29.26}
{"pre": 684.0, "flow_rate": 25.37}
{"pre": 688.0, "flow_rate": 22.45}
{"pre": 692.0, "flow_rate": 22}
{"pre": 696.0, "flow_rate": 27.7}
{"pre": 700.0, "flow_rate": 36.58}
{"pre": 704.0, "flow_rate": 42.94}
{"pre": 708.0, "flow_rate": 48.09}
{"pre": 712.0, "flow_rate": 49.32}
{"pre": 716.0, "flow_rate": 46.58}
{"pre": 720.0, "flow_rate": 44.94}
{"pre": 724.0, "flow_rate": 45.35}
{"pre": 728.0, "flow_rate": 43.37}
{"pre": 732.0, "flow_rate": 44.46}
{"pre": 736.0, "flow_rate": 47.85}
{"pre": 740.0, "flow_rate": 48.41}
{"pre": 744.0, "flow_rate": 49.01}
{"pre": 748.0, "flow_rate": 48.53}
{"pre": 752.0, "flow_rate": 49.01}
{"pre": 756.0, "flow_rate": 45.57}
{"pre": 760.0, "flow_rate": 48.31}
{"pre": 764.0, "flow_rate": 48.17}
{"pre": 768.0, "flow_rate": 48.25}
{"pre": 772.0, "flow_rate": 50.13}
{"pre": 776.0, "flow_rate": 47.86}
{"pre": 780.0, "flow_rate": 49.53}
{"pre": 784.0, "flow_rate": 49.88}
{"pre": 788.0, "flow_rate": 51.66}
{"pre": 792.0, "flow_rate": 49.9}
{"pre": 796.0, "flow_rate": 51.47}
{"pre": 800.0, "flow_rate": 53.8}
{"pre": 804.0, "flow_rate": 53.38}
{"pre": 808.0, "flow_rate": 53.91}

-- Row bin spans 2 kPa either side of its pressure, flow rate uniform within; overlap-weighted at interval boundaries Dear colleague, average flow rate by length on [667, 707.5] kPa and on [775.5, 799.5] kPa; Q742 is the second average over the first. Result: 1.5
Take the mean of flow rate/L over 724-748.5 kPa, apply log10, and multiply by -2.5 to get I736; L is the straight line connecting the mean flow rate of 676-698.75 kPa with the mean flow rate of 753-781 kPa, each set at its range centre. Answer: -0.17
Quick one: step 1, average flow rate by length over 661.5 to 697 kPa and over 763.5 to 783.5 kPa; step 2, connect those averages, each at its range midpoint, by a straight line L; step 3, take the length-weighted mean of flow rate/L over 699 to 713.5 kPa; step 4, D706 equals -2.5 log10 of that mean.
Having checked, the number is -0.18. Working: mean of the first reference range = 33.2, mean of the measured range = 44.6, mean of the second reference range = 48.9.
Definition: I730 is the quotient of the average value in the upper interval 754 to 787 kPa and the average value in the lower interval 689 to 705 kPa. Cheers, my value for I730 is 1.6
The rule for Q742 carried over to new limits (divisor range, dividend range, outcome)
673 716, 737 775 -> 1.39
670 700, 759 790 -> 1.66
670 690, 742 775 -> 1.56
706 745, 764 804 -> 1.08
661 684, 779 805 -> 1.32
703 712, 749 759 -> 1.02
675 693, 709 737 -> 1.71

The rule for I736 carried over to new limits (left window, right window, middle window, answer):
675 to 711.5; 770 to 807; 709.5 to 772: -0.137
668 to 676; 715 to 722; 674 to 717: 0.242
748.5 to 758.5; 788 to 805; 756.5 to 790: 0.011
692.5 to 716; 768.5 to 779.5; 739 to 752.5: -0.077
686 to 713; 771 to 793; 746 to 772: -0.057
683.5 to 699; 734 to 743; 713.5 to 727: -0.165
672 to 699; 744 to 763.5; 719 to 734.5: -0.112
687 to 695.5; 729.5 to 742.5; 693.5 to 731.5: -0.241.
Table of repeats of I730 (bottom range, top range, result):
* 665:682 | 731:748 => 1.24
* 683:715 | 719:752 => 1.34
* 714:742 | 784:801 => 1.12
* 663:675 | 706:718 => 1.10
